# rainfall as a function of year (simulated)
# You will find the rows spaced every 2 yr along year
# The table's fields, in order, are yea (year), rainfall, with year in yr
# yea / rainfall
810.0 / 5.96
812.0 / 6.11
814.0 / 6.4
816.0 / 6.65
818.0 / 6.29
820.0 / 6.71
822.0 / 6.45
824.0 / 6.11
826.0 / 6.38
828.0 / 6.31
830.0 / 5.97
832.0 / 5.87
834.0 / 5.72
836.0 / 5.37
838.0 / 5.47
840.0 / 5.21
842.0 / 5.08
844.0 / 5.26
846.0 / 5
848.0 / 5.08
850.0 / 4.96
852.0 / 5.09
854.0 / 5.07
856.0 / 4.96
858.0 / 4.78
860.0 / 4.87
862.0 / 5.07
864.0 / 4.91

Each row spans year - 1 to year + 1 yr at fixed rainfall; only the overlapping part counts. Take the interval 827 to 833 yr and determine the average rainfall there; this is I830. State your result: 6.05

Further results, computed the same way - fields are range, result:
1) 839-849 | 5.13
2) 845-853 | 5.03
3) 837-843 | 5.25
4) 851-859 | 4.98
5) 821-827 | 6.31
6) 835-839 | 5.42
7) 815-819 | 6.47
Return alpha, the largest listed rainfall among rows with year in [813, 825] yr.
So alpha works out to 6.71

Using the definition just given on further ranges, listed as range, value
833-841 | 5.72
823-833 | 6.38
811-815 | 6.4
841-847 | 5.26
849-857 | 5.09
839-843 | 5.21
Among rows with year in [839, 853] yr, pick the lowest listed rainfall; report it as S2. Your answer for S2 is 4.96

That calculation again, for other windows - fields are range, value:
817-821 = 6.29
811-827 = 6.11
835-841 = 5.21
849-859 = 4.78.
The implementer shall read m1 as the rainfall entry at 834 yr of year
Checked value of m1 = 5.72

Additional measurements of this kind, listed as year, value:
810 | 5.96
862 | 5.07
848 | 5.08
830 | 5.97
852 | 5.09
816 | 6.65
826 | 6.38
